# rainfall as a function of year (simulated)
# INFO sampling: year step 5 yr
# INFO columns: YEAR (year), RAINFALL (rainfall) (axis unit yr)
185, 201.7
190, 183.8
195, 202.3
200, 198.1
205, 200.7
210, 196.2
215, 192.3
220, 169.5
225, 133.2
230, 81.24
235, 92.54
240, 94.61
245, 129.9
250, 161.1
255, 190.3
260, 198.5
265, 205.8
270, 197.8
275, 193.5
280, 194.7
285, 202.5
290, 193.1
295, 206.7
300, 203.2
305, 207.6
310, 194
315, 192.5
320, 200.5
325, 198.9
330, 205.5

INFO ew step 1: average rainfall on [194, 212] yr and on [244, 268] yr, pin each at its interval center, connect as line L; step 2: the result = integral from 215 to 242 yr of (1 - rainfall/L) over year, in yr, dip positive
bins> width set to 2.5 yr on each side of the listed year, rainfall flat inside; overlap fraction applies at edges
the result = 9.78 yr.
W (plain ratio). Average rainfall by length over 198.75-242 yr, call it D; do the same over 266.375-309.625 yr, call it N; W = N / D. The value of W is 1.3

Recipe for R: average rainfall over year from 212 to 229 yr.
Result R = 159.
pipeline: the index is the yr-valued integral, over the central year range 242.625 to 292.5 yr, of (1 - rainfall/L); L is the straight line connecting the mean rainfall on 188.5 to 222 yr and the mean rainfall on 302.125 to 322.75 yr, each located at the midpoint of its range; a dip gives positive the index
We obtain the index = 2.36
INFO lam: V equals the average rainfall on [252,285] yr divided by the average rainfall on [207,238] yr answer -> 1.36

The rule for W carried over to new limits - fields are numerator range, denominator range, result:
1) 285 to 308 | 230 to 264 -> 1.42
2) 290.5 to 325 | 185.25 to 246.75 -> 1.27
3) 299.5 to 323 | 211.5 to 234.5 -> 1.40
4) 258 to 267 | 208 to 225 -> 1.14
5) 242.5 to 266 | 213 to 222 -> 0.97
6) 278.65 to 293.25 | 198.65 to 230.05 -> 1.14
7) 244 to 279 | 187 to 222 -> 0.96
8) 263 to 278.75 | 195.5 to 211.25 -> 1.00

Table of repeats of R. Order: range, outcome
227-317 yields 174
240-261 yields 159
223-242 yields 99.7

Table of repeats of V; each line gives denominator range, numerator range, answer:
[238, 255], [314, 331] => 1.44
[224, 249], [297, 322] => 1.85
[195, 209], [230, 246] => 0.50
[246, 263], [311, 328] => 1.10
